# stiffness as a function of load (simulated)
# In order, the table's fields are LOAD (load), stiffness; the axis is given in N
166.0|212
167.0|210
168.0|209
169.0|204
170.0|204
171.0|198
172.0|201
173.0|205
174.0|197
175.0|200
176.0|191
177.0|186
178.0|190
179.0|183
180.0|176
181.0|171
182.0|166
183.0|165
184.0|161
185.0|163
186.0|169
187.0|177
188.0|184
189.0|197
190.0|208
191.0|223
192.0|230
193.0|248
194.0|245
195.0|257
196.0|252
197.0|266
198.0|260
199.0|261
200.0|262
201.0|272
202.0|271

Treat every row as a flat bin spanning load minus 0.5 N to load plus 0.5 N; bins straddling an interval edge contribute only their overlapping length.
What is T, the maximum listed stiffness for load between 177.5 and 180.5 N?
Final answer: 190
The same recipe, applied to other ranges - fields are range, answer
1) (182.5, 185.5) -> 165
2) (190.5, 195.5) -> 257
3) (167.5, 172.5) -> 209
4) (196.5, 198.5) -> 266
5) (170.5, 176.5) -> 205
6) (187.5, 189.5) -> 197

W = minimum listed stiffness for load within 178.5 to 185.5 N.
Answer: 161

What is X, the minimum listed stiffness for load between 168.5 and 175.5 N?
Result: 197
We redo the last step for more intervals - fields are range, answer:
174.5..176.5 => 191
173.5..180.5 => 176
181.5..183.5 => 165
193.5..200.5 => 245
